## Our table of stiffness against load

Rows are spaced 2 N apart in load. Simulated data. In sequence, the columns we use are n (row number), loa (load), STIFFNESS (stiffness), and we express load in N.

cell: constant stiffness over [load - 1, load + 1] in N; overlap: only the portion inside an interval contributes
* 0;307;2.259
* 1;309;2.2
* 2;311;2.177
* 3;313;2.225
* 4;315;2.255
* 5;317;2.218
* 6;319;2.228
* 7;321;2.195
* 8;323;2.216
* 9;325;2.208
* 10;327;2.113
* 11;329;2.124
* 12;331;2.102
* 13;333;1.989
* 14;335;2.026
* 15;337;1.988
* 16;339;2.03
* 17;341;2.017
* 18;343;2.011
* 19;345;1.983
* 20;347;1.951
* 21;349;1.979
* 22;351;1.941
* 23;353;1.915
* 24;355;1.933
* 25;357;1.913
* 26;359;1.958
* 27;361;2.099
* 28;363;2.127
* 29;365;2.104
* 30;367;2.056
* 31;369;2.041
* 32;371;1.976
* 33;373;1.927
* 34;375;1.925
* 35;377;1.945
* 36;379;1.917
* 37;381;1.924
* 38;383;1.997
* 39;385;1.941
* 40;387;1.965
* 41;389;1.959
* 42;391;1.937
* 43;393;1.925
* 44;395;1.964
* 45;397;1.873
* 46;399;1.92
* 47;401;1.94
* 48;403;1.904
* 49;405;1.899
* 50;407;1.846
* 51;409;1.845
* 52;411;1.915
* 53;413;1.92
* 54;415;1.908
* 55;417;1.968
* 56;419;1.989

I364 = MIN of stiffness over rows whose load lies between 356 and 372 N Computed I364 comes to 1.913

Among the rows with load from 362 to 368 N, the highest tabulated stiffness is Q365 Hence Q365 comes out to 2.127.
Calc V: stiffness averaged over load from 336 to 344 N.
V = 2.01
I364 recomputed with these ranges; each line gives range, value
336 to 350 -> 1.951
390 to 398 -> 1.873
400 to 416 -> 1.845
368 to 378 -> 1.925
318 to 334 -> 1.989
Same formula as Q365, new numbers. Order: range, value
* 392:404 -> 1.964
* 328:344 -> 2.124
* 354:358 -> 1.933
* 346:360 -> 1.979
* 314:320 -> 2.255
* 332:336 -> 2.026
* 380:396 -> 1.997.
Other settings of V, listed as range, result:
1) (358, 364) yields 2.06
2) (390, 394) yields 1.93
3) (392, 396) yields 1.94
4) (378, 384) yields 1.95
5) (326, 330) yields 2.12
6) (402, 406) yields 1.9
